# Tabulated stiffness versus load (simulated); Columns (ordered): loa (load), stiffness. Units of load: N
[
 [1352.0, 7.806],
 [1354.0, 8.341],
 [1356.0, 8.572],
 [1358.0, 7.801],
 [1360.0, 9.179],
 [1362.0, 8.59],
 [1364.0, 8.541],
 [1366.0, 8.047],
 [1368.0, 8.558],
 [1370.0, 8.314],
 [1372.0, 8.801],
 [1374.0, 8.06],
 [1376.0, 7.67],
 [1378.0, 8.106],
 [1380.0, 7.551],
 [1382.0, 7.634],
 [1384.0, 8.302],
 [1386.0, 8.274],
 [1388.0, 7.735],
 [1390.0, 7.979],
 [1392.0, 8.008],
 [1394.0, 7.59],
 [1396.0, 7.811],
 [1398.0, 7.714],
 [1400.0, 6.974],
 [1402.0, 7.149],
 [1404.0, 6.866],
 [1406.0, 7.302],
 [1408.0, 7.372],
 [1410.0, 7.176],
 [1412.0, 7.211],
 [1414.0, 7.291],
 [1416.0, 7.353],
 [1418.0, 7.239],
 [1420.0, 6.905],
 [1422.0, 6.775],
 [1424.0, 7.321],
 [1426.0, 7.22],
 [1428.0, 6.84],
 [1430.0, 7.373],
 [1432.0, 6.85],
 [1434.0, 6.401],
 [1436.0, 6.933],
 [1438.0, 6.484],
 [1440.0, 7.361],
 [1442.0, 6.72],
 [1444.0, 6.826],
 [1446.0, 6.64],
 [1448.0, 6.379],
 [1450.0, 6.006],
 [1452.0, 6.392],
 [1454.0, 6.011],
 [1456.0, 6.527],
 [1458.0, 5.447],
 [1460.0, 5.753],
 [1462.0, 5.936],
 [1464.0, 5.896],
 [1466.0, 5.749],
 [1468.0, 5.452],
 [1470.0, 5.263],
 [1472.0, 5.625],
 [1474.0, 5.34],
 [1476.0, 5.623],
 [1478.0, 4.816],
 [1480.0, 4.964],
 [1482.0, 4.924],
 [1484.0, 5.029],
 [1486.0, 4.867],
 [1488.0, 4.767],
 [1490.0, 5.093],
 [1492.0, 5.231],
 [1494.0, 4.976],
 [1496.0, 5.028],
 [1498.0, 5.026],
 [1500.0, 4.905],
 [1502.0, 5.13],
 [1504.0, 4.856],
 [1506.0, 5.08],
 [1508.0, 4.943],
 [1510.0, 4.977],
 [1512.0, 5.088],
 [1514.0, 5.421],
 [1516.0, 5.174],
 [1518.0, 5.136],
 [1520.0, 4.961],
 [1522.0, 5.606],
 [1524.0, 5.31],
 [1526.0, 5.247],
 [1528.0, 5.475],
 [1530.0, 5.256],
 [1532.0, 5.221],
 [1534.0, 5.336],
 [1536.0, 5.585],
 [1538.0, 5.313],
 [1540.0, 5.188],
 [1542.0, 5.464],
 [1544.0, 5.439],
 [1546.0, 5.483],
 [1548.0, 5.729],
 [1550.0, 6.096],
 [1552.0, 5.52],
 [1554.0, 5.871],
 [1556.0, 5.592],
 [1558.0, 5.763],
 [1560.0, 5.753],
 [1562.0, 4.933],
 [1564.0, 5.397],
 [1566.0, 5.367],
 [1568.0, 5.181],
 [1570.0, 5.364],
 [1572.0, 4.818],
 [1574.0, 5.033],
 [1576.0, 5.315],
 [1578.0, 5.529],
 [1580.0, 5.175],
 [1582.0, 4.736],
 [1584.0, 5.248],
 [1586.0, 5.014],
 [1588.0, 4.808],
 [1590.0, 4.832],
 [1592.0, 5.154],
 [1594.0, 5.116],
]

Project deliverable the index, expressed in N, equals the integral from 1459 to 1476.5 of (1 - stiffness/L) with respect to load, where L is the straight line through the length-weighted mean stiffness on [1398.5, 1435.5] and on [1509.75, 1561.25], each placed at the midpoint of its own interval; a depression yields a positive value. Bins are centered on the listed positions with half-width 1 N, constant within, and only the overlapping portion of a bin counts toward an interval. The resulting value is 2.1 N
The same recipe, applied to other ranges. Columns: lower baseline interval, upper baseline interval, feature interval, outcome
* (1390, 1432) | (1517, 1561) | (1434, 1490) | 6.3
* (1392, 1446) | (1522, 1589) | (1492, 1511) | 3.3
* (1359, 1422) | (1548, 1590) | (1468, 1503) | 7.4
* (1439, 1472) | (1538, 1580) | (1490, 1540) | 4.8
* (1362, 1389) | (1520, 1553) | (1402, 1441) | 1.6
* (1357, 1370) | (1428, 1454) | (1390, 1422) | 0.6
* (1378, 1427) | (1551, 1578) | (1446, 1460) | 1.4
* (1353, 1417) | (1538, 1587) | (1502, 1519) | 2.8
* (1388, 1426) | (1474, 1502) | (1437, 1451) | -0.8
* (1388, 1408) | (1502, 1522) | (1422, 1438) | -0.3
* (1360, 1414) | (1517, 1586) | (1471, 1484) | 2.6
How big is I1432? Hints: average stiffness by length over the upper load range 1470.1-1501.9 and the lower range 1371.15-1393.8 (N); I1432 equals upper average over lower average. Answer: 0.64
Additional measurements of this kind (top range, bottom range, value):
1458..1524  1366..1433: 0.69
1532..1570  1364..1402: 0.69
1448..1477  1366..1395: 0.72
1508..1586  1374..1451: 0.74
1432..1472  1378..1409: 0.81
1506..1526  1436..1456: 0.79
